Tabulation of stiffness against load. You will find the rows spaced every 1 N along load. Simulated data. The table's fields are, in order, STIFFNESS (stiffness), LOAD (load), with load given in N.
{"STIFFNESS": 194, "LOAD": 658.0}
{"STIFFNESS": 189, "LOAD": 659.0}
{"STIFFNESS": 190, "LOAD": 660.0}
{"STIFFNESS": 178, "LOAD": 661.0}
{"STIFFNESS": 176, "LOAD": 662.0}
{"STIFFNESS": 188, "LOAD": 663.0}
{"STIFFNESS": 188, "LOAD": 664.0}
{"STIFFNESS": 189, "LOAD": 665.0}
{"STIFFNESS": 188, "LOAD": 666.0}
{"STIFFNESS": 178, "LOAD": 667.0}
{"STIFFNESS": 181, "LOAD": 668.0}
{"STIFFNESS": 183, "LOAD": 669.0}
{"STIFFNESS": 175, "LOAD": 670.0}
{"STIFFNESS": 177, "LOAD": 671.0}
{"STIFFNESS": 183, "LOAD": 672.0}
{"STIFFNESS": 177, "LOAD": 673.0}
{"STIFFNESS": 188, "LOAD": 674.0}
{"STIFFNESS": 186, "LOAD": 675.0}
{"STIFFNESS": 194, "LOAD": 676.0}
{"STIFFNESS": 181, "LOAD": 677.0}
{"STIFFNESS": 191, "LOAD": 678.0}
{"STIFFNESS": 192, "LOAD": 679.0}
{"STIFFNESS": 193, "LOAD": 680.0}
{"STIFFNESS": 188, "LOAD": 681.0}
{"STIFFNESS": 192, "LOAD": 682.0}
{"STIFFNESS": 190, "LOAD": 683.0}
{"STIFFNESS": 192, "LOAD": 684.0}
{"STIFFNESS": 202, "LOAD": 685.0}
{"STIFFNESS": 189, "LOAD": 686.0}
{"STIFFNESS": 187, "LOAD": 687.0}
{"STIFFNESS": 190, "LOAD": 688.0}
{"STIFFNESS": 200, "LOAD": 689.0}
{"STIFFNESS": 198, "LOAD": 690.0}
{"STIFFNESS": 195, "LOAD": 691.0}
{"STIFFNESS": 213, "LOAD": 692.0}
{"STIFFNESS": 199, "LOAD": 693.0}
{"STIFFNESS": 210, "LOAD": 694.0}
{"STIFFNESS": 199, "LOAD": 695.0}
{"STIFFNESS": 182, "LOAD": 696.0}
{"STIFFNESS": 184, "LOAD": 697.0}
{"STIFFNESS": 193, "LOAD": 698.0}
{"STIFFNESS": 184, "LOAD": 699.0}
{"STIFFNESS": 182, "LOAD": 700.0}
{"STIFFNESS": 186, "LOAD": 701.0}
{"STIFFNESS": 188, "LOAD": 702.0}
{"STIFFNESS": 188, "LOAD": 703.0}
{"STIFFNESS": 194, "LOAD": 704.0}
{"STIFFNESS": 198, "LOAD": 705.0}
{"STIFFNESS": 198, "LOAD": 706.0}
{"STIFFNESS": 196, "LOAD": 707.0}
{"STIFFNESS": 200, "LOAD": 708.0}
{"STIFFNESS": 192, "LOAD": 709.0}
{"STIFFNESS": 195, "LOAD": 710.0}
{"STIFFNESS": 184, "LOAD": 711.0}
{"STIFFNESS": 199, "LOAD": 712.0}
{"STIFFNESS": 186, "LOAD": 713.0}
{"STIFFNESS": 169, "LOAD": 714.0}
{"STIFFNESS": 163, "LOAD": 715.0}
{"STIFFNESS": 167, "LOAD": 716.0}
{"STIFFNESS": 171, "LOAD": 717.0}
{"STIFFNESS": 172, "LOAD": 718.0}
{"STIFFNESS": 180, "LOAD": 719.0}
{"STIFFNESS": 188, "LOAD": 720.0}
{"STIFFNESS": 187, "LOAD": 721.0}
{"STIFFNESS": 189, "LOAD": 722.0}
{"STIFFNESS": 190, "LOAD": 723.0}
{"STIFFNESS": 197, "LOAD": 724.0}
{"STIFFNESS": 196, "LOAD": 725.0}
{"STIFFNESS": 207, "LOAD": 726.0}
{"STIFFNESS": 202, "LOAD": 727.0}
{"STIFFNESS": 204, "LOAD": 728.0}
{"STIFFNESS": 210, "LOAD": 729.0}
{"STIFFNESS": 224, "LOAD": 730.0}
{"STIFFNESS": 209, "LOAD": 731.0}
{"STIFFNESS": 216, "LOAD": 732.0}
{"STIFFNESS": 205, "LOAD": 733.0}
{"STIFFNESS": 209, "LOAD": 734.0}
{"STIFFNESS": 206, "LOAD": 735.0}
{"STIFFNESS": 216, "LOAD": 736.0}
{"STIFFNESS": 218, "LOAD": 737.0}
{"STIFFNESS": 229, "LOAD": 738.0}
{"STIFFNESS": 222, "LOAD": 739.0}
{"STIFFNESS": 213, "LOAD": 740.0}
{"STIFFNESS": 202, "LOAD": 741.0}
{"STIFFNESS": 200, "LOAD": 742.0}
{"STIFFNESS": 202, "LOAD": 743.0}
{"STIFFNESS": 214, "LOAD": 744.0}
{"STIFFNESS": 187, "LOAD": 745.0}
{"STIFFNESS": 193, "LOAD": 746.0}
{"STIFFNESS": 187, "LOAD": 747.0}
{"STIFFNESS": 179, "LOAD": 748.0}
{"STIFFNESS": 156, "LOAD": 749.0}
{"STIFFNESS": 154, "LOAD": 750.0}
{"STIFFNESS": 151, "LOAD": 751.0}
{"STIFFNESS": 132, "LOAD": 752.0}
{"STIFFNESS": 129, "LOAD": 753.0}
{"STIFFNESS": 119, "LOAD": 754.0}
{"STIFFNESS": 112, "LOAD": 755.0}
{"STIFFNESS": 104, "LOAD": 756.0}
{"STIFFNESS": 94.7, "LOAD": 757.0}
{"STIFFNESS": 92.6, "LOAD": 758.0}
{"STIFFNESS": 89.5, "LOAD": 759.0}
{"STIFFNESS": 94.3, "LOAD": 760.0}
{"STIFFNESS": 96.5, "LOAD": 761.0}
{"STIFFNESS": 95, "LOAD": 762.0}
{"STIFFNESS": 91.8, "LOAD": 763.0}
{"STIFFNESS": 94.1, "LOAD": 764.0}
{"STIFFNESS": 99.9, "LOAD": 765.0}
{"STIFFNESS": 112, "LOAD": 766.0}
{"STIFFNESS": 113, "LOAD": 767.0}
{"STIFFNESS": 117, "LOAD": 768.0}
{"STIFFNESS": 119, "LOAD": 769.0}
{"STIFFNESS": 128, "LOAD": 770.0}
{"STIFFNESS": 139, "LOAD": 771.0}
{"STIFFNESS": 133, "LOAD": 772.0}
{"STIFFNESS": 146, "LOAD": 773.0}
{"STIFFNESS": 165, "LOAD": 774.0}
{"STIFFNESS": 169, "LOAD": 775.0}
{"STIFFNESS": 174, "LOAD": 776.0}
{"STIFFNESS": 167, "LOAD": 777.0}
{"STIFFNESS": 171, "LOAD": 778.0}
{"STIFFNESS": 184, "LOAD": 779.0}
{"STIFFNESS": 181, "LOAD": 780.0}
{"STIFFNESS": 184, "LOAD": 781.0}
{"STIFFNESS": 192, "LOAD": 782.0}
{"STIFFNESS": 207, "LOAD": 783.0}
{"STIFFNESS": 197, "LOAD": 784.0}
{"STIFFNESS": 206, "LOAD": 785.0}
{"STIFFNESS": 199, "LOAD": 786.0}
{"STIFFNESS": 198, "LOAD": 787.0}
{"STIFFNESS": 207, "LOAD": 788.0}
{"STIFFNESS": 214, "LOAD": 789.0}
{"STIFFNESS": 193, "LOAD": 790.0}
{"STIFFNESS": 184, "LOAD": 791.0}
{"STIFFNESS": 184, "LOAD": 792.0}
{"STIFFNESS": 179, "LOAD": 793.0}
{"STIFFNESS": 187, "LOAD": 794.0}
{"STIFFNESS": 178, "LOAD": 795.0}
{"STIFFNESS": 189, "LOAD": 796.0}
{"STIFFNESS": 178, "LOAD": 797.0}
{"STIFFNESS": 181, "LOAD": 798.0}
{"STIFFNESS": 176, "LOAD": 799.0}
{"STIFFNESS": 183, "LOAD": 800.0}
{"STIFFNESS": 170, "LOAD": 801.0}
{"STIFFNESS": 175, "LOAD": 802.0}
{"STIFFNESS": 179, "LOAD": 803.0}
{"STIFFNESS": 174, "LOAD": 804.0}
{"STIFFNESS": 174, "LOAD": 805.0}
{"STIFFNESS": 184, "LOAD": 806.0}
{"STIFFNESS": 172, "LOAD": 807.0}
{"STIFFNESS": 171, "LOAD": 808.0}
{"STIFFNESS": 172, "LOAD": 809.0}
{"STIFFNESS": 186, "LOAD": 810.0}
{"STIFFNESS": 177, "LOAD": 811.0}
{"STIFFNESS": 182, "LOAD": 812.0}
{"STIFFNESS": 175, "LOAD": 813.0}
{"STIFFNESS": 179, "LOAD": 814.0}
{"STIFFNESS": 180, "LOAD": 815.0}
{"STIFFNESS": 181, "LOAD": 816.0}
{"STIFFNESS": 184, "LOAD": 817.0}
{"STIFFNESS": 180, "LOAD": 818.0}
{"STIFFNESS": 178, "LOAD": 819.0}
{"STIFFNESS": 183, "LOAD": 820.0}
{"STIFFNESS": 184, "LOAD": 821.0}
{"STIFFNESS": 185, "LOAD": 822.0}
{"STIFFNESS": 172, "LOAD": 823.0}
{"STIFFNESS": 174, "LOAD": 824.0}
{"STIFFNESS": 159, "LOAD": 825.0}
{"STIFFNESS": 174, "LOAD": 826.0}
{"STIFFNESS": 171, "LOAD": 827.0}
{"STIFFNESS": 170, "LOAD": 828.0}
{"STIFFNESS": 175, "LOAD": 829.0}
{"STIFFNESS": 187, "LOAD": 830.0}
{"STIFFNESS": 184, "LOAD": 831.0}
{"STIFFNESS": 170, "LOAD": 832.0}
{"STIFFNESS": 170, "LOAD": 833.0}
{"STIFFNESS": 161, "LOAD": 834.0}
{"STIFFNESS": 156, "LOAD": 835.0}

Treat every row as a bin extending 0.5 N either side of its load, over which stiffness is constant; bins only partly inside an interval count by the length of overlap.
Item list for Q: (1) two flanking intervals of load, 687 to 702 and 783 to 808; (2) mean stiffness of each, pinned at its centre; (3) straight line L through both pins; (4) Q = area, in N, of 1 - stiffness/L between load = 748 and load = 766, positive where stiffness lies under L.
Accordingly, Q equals 7.14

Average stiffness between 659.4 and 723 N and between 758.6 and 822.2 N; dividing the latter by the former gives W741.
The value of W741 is 0.88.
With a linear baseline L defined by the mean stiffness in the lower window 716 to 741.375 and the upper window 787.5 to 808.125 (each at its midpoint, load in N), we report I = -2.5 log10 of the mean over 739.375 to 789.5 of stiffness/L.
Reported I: 0.24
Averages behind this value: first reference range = 202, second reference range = 183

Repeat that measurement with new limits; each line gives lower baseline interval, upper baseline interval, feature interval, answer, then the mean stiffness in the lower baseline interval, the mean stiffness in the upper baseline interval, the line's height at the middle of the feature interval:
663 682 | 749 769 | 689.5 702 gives -0.17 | 185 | 111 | 165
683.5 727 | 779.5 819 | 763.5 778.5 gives 0.34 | 190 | 184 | 186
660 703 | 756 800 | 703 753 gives -0.12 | 189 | 156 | 173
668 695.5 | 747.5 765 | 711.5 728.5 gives -0.22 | 191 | 116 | 153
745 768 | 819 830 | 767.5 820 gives -0.17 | 124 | 175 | 152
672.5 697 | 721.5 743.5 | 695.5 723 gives 0.08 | 193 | 208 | 200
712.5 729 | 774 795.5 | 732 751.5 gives -0.06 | 186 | 188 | 187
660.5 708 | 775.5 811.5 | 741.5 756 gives 0.14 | 190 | 184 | 186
